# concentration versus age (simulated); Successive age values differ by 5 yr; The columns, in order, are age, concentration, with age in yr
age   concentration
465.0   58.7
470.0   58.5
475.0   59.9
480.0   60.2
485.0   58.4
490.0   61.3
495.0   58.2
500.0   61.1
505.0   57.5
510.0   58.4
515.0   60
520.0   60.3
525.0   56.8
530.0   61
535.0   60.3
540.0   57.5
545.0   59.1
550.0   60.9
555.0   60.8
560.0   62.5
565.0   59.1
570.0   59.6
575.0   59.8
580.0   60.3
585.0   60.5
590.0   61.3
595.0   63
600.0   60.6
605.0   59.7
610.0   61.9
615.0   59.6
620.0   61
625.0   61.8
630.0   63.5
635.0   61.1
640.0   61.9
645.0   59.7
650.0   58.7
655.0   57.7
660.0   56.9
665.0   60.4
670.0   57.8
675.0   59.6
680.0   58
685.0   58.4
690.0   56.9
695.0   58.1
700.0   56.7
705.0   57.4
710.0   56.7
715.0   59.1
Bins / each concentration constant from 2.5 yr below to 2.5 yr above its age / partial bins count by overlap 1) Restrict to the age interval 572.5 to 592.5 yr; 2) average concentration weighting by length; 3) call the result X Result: 60.5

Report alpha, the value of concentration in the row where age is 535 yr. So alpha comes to 60.3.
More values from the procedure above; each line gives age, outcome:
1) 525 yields 56.8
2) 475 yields 59.9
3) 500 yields 61.1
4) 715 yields 59.1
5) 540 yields 57.5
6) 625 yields 61.8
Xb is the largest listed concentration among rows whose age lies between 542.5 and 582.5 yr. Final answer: 62.5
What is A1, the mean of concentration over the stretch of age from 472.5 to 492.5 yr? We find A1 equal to 60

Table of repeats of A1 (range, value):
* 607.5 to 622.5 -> 60.8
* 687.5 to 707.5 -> 57.3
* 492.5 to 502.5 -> 59.6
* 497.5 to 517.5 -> 59.2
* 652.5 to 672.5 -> 58.2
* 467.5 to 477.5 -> 59.2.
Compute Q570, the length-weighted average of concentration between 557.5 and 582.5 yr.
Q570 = 60.3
